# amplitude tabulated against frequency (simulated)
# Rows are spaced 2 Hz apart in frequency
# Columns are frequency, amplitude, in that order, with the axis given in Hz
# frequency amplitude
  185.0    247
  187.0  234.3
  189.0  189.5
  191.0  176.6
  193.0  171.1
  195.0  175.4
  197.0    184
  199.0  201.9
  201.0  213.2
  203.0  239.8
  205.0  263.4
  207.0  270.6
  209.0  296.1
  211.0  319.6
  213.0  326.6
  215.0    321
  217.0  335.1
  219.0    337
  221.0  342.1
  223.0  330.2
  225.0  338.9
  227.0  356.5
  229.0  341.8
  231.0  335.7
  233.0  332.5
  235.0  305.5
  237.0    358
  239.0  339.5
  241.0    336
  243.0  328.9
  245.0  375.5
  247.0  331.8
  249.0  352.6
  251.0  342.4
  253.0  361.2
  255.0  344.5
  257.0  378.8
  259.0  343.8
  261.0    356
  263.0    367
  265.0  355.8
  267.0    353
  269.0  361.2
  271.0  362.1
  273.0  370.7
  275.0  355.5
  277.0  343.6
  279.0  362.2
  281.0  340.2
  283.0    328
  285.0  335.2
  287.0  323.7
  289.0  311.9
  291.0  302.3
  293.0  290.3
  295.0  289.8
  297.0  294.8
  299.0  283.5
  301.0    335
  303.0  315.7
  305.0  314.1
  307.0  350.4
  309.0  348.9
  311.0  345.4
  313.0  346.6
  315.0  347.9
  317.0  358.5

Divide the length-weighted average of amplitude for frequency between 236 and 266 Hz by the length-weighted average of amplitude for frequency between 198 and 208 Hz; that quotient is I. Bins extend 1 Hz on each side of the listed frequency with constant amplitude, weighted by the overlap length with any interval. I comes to 1.5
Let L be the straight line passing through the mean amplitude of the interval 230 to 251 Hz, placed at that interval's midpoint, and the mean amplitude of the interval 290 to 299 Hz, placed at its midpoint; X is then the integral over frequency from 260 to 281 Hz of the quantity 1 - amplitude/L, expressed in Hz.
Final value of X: -3.0 Hz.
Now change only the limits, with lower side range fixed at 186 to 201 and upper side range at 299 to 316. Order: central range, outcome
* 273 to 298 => -1.5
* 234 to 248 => -4.9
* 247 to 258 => -3.6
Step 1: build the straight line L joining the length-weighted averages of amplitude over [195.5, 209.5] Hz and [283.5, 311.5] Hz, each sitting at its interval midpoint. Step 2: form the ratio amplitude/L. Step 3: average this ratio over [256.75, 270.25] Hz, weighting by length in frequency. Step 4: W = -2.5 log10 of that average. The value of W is -0.240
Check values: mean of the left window 234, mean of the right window 317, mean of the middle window 358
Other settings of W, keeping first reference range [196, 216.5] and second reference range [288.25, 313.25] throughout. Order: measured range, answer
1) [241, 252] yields -0.20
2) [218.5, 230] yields -0.23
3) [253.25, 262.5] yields -0.21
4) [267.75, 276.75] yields -0.20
